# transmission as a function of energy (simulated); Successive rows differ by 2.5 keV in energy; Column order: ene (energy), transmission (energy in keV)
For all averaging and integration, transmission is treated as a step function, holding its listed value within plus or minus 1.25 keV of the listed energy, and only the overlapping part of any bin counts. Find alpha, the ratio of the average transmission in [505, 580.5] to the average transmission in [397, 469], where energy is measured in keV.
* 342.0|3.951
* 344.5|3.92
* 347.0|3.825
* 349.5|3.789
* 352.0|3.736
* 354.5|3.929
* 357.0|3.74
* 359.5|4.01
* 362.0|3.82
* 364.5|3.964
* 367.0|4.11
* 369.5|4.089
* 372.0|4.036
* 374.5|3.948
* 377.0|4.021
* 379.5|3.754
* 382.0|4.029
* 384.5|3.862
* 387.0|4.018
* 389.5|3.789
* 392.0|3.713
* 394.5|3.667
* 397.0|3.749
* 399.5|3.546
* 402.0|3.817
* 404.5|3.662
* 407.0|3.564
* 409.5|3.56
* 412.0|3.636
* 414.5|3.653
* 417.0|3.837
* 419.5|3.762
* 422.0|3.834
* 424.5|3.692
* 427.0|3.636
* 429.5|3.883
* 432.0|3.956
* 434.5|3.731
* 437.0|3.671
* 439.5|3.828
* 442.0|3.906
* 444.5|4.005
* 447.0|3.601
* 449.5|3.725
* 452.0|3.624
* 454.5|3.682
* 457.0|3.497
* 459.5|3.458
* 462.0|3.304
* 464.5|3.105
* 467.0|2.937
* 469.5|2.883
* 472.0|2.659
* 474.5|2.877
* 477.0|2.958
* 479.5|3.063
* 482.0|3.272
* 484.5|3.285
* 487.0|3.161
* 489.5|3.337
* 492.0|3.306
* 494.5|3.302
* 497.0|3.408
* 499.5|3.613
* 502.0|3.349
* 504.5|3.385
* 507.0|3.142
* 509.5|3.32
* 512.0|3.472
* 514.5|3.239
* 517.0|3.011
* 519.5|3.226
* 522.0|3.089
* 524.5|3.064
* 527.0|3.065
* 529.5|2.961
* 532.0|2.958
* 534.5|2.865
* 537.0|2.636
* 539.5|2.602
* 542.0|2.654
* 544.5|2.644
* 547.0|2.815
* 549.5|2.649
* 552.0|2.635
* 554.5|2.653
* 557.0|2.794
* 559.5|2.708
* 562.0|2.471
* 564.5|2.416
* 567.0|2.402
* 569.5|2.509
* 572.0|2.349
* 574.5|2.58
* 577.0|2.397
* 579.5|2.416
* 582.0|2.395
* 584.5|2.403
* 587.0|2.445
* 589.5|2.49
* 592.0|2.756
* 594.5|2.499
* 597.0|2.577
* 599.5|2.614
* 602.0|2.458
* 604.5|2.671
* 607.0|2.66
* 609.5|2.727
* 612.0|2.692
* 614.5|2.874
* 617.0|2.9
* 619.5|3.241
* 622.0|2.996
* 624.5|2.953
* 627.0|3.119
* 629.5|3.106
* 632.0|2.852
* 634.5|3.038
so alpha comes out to 0.8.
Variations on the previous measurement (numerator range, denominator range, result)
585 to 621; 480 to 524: 0.82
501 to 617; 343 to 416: 0.72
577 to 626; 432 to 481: 0.78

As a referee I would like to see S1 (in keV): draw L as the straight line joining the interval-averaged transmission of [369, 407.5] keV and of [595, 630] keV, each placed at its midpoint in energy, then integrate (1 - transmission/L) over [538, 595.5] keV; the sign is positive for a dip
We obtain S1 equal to 8.94 keV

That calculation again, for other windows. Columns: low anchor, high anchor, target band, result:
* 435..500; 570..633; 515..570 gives 3.9 keV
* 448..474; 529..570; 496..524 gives -3.3 keV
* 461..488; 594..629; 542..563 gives 1.7 keV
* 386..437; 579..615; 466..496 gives 1.9 keV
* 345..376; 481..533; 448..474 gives 1.3 keV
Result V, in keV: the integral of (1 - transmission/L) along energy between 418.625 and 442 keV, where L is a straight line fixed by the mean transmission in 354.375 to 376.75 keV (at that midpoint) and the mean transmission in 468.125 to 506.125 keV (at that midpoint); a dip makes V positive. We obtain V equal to -1.5 keV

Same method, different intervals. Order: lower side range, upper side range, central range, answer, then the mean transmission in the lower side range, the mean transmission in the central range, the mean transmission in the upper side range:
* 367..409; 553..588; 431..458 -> -2.6 keV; 3.83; 3.75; 2.5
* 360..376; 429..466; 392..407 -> 0.7 keV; 4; 3.68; 3.66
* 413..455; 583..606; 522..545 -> 1.3 keV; 3.77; 2.85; 2.55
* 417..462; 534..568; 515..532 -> -1.0 keV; 3.73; 3.07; 2.64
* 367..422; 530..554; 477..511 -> -2.4 keV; 3.8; 3.29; 2.72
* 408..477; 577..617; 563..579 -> 1.8 keV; 3.54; 2.44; 2.58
